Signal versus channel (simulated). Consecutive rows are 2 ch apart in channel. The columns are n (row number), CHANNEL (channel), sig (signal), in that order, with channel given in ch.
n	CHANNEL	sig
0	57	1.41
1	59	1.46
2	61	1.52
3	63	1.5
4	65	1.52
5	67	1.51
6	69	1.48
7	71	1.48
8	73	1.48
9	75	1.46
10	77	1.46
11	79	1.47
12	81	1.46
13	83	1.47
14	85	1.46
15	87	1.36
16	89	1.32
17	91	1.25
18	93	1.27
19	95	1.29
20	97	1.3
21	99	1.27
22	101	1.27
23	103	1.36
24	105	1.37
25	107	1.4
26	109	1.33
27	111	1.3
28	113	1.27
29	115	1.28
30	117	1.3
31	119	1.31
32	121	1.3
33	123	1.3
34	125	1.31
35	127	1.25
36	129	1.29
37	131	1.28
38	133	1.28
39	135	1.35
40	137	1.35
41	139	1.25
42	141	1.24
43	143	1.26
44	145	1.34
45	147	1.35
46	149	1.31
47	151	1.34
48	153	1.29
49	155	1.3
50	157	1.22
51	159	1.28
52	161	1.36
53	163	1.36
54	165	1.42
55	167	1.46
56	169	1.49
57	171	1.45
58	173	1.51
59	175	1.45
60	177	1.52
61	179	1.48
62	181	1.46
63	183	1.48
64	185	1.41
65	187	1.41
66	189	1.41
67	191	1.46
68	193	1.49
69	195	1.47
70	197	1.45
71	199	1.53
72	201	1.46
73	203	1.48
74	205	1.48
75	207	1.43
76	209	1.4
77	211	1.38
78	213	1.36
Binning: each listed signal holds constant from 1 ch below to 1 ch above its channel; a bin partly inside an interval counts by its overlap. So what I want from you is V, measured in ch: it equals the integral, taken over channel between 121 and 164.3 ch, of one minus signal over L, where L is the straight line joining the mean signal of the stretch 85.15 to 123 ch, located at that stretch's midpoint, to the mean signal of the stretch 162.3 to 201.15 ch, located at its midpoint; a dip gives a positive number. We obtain 2.61 ch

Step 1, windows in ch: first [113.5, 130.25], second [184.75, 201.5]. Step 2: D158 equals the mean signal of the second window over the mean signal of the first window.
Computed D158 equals 1.13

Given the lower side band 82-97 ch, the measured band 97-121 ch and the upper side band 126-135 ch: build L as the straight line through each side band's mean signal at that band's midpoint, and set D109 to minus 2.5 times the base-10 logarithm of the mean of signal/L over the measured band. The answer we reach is 0.00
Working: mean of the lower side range 1.34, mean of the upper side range 1.28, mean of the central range 1.31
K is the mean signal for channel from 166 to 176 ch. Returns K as 1.47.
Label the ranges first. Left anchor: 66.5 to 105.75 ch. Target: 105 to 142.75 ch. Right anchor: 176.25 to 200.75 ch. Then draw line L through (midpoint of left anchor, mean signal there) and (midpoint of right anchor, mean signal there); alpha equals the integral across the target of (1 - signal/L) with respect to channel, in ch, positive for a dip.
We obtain 3.1 ch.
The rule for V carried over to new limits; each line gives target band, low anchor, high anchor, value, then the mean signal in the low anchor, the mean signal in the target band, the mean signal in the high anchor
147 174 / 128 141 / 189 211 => -0.1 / 1.3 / 1.37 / 1.46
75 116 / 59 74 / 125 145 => 1.7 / 1.5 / 1.35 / 1.29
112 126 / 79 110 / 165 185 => 0.9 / 1.35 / 1.3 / 1.47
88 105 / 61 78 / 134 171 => 1.7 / 1.49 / 1.3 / 1.33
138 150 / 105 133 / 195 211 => 0.5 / 1.3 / 1.29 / 1.46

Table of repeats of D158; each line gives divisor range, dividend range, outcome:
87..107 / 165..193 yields 1.12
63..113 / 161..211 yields 1.05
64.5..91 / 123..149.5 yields 0.90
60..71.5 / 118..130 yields 0.86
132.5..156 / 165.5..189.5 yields 1.12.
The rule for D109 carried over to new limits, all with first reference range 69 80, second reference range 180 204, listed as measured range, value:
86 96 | 0.135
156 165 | 0.113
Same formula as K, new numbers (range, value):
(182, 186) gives 1.44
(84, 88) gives 1.41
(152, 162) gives 1.29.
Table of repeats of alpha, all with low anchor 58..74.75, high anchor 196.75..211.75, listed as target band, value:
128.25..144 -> 1.98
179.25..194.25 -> 0.10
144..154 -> 0.97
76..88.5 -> 0.39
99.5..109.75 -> 0.96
